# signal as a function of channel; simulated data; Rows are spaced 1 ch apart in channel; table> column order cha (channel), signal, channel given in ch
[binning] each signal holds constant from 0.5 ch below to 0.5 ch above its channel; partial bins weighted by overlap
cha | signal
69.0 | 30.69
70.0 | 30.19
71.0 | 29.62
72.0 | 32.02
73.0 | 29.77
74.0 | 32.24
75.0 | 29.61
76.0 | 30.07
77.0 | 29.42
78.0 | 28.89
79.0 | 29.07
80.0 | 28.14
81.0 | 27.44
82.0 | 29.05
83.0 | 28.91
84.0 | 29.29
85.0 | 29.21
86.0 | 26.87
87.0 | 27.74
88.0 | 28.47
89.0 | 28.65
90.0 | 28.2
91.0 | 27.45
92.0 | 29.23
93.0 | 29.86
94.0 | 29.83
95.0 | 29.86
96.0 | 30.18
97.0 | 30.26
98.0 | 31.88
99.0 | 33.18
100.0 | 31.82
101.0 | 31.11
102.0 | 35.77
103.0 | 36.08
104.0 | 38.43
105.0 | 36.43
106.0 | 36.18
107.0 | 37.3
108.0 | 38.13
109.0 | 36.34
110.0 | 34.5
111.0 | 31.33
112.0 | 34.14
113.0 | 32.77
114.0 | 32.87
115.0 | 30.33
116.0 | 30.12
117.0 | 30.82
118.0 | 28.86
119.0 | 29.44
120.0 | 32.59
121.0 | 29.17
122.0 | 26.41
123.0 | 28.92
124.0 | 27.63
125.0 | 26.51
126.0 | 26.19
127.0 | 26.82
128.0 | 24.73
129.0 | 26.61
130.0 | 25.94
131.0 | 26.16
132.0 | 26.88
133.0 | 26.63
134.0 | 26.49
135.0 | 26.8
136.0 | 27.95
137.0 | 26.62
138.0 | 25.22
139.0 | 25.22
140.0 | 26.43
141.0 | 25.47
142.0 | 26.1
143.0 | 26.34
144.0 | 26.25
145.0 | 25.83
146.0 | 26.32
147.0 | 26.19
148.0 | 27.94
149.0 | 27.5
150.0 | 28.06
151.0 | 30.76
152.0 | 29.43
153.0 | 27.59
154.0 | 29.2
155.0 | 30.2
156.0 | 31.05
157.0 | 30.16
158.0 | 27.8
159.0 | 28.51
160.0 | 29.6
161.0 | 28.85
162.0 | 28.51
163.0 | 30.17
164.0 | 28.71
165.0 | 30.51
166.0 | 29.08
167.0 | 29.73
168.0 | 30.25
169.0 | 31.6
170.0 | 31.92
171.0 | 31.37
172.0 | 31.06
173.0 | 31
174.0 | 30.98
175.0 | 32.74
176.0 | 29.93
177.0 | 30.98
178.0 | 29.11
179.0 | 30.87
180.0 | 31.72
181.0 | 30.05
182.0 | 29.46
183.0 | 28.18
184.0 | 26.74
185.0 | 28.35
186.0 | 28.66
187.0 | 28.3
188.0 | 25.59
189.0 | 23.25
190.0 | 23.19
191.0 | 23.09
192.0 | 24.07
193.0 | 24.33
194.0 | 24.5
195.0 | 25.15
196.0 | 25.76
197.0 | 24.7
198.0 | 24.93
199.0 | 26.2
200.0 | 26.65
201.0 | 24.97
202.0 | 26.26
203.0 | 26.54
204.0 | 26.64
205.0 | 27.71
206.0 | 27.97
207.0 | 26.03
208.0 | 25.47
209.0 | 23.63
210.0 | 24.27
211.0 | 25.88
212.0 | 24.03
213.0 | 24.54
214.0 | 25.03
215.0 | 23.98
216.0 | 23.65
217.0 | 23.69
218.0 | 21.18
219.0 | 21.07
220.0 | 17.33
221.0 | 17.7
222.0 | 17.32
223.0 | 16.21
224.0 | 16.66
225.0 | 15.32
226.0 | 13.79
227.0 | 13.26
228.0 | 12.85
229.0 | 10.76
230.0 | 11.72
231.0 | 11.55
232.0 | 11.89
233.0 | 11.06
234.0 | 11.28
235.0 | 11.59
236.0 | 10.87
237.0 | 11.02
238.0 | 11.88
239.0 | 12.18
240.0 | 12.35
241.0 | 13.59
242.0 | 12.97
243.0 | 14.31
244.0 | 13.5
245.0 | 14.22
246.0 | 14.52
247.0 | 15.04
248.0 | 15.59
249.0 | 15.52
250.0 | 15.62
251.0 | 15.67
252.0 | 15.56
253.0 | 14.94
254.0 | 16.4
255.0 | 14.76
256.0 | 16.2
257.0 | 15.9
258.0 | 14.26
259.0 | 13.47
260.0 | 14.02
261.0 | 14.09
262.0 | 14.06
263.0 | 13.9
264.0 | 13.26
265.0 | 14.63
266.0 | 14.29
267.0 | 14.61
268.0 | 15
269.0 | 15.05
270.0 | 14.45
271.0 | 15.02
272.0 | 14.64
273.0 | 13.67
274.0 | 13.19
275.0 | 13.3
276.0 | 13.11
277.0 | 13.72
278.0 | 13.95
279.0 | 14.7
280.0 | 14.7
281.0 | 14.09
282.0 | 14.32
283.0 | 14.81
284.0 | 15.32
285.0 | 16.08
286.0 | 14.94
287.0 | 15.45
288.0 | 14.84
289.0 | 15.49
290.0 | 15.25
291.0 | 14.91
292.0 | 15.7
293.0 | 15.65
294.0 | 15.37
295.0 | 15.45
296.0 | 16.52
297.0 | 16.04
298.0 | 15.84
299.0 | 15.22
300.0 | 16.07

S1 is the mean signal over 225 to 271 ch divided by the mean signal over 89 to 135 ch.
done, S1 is 0.45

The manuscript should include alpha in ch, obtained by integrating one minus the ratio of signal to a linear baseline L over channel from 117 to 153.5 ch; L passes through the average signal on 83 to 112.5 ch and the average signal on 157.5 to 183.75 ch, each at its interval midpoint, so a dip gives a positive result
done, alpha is 4.43 ch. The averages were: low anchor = 31.9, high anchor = 30.1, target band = 27.2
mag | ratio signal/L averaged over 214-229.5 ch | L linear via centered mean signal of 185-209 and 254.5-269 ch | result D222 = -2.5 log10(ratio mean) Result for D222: 0.202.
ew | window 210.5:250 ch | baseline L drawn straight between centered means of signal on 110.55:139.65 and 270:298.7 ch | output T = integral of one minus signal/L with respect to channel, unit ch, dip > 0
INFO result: 7.4 ch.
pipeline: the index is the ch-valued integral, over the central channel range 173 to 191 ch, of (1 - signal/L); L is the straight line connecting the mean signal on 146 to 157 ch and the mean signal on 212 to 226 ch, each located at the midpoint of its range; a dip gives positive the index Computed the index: -2.7 ch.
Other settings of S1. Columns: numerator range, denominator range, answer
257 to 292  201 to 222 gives 0.60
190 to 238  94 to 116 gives 0.61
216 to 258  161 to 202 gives 0.52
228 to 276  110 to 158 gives 0.49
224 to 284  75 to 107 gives 0.45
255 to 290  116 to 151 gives 0.53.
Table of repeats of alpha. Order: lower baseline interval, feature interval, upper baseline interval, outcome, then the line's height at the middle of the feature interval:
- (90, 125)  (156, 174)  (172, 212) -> -0.9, 28.6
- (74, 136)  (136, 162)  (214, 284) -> -2.4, 25.4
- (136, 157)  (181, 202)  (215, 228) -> -3.9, 21.9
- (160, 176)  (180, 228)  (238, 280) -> 0.7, 24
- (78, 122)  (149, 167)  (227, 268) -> -3.7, 24.3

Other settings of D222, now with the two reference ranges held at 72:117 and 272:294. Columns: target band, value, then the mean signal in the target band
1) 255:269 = 0.142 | 14.5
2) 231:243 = 0.484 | 12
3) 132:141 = 0.048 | 26.4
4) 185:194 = -0.104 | 25.2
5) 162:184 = -0.238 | 30.3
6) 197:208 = -0.205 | 26.3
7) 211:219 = -0.149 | 23.7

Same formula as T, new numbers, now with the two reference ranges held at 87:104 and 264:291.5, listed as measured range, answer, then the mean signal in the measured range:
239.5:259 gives 2.6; 14.8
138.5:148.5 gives 0.1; 26.2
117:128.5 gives 0.2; 28.1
